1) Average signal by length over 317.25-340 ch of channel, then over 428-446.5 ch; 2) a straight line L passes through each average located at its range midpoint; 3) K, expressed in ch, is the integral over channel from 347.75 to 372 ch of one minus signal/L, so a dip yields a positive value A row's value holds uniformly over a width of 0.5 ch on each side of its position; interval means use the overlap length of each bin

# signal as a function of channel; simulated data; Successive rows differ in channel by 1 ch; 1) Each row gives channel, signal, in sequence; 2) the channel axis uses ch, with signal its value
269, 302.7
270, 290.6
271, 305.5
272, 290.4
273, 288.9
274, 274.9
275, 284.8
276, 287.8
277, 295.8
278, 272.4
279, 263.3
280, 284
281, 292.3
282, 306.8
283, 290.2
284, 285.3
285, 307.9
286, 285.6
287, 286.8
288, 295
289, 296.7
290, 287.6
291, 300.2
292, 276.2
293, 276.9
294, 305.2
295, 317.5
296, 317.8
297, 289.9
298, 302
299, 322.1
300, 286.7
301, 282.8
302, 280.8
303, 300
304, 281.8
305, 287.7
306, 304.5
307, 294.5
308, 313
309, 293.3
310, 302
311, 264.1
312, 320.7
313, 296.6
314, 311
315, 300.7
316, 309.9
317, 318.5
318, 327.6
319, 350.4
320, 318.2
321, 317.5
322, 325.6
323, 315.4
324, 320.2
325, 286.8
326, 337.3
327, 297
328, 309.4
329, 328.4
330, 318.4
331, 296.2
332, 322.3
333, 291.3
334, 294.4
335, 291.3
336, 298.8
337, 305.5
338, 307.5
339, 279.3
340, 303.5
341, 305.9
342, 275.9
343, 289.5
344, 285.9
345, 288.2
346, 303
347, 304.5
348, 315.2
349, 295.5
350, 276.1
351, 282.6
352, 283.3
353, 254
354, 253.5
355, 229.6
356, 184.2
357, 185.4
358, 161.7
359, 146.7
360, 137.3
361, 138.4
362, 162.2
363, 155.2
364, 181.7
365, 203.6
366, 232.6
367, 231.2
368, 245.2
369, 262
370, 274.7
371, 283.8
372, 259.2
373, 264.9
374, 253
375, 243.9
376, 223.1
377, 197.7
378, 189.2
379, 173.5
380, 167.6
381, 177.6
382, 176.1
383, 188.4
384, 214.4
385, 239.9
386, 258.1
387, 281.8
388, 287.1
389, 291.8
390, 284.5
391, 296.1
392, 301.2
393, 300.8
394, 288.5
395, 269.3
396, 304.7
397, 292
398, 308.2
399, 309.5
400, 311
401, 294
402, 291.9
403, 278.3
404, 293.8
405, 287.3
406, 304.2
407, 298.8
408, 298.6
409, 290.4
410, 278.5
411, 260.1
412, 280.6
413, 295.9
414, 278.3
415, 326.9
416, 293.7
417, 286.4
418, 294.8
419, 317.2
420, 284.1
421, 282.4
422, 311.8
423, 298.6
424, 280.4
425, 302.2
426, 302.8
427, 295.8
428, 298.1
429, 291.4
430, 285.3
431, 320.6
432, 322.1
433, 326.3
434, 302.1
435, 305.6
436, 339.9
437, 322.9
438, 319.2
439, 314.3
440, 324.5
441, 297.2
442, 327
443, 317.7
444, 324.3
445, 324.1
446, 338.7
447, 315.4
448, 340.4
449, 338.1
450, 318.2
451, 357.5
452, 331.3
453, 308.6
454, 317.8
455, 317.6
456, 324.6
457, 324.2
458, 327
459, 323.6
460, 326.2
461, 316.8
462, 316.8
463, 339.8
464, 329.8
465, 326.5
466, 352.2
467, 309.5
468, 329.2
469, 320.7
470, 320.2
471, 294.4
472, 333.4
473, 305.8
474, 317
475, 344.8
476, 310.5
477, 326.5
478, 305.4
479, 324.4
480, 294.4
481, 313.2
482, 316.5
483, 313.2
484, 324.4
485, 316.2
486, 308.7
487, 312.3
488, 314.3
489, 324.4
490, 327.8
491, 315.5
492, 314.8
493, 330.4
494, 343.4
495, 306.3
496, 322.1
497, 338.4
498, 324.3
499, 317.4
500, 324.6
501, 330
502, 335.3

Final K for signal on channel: 6.88 ch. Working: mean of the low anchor 311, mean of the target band 224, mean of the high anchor 316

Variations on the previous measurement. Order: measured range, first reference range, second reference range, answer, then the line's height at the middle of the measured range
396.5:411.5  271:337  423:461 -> 0.93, 313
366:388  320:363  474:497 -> 4.18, 284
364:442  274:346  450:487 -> 8.82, 312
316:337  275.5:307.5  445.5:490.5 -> -1.02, 298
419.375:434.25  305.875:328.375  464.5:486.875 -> 0.73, 316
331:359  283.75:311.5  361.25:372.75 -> -3.00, 247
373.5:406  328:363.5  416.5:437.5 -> 2.94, 284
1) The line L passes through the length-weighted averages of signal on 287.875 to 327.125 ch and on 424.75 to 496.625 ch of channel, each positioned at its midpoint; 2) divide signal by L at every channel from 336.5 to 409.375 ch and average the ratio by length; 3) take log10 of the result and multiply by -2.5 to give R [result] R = 0.21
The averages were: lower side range 303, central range 255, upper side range 319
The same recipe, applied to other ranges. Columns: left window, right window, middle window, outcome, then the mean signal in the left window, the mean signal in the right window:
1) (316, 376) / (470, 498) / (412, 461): -0.04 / 270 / 319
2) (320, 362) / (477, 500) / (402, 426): 0.02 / 276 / 319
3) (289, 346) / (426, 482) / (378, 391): 0.33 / 302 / 320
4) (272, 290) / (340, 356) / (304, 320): -0.08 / 288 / 280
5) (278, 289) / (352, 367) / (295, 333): -0.23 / 289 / 192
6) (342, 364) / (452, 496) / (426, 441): -0.07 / 235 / 320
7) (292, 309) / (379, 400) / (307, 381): 0.05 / 297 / 261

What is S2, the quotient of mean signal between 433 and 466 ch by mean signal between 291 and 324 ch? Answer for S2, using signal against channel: 1.1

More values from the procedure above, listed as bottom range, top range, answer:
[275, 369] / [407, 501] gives 1.12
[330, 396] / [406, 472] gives 1.24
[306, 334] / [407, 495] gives 1.01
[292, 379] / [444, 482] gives 1.18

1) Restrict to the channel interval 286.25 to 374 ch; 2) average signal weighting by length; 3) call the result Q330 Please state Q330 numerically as 279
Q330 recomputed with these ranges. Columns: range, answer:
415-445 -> 307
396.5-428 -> 295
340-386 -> 232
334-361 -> 261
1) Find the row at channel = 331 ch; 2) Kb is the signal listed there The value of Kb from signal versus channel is 296.2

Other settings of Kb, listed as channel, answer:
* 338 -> 307.5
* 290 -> 287.6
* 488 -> 314.3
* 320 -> 318.2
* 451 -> 357.5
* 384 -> 214.4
